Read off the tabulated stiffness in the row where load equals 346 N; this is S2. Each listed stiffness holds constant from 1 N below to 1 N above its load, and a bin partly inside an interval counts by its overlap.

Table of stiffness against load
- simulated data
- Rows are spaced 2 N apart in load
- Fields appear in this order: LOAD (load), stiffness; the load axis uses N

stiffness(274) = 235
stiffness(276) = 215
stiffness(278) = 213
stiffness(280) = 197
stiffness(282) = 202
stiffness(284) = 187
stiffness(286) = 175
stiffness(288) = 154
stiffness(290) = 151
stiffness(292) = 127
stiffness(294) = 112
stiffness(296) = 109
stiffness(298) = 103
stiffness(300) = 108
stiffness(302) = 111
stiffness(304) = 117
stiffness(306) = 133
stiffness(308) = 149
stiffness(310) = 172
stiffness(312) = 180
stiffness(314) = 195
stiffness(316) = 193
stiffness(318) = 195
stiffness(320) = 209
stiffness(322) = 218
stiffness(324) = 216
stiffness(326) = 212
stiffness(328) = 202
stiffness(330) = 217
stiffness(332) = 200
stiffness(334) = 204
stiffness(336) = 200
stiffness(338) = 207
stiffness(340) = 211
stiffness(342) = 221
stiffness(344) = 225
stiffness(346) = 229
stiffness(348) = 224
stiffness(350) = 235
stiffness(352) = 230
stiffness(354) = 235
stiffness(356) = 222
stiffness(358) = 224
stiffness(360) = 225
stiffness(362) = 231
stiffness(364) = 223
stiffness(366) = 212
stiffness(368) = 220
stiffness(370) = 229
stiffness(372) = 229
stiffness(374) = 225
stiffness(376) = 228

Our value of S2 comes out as 229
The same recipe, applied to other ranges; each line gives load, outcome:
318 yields 195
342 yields 221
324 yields 216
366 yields 212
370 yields 229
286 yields 175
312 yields 180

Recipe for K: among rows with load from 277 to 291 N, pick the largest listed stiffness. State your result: 213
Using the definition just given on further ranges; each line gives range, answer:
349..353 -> 235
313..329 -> 218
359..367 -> 231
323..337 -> 217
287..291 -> 154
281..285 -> 202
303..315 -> 195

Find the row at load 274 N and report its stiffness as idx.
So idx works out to 235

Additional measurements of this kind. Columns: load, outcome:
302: 111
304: 117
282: 202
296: 109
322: 218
